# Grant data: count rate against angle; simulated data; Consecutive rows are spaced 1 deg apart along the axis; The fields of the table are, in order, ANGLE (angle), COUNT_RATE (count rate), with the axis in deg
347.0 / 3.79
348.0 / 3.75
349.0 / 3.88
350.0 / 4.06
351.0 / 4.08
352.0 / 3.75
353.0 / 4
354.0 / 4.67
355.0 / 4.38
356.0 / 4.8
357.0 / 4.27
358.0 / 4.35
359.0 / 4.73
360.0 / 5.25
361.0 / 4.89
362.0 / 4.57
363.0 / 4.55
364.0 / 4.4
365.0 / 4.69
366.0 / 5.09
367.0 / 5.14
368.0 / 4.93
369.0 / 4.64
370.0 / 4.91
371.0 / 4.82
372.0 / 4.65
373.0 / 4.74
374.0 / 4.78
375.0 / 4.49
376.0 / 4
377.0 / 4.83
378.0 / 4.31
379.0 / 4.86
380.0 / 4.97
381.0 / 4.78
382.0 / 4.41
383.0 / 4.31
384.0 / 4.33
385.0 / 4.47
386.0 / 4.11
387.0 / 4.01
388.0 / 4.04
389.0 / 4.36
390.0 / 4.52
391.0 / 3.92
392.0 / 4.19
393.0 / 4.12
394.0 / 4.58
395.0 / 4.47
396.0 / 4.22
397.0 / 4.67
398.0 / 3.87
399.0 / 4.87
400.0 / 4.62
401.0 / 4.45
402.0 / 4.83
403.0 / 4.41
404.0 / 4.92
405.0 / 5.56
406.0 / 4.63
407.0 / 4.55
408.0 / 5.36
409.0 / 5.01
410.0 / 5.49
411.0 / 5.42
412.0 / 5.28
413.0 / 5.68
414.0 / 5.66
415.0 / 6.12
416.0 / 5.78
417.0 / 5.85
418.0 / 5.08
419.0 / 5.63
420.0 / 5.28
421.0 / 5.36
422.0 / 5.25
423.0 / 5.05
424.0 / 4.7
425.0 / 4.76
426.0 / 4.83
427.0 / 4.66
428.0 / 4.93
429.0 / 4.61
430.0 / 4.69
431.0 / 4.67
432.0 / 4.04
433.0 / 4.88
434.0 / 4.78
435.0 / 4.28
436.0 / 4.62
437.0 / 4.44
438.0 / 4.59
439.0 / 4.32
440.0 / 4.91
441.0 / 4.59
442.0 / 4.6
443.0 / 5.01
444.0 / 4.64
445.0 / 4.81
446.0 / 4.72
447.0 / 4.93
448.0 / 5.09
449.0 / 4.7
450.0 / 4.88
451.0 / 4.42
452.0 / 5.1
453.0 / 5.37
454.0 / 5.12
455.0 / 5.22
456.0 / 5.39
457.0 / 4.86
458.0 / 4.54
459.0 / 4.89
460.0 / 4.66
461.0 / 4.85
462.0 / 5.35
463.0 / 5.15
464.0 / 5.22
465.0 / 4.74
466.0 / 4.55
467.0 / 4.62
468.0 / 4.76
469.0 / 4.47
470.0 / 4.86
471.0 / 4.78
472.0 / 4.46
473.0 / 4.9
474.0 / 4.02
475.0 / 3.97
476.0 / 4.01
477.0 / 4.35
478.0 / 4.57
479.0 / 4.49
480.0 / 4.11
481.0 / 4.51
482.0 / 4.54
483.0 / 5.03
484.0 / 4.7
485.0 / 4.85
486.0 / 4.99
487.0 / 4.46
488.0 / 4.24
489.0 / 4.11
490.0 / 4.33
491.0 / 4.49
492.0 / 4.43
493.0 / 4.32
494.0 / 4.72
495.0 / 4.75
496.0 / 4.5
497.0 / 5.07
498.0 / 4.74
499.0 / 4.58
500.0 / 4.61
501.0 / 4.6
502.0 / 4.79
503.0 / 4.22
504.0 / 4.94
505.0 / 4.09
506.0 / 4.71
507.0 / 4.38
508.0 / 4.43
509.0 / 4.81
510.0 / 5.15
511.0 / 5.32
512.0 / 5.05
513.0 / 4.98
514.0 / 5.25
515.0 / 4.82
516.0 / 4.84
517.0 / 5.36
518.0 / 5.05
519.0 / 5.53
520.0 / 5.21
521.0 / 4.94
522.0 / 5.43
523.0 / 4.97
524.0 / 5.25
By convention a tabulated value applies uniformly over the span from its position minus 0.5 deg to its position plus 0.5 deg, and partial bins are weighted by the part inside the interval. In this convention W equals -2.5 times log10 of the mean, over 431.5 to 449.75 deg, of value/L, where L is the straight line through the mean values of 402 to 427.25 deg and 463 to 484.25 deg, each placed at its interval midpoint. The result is 0.06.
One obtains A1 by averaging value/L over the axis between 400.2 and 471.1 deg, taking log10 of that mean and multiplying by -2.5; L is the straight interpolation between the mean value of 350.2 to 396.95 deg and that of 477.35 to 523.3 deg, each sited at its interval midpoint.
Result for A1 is -0.07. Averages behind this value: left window 4.51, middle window 4.93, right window 4.74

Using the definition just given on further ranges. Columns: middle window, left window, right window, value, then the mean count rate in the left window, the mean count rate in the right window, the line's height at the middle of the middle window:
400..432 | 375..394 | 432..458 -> -0.112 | 4.37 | 4.79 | 4.59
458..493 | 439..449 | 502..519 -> 0.051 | 4.78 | 4.86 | 4.82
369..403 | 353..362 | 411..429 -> 0.103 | 4.62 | 5.27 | 4.92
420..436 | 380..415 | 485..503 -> -0.031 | 4.68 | 4.57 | 4.64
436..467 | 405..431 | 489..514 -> 0.028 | 5.18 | 4.67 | 4.98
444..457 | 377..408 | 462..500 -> -0.092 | 4.5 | 4.59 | 4.56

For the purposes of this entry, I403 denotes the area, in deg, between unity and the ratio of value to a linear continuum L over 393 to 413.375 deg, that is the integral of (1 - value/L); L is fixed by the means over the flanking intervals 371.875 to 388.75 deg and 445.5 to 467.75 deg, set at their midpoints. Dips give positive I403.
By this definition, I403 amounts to -0.9 deg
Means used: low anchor 4.47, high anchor 4.92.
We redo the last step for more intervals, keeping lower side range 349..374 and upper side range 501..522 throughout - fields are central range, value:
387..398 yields 0.89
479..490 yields 0.69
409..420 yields -2.01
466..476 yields 0.63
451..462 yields -0.47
